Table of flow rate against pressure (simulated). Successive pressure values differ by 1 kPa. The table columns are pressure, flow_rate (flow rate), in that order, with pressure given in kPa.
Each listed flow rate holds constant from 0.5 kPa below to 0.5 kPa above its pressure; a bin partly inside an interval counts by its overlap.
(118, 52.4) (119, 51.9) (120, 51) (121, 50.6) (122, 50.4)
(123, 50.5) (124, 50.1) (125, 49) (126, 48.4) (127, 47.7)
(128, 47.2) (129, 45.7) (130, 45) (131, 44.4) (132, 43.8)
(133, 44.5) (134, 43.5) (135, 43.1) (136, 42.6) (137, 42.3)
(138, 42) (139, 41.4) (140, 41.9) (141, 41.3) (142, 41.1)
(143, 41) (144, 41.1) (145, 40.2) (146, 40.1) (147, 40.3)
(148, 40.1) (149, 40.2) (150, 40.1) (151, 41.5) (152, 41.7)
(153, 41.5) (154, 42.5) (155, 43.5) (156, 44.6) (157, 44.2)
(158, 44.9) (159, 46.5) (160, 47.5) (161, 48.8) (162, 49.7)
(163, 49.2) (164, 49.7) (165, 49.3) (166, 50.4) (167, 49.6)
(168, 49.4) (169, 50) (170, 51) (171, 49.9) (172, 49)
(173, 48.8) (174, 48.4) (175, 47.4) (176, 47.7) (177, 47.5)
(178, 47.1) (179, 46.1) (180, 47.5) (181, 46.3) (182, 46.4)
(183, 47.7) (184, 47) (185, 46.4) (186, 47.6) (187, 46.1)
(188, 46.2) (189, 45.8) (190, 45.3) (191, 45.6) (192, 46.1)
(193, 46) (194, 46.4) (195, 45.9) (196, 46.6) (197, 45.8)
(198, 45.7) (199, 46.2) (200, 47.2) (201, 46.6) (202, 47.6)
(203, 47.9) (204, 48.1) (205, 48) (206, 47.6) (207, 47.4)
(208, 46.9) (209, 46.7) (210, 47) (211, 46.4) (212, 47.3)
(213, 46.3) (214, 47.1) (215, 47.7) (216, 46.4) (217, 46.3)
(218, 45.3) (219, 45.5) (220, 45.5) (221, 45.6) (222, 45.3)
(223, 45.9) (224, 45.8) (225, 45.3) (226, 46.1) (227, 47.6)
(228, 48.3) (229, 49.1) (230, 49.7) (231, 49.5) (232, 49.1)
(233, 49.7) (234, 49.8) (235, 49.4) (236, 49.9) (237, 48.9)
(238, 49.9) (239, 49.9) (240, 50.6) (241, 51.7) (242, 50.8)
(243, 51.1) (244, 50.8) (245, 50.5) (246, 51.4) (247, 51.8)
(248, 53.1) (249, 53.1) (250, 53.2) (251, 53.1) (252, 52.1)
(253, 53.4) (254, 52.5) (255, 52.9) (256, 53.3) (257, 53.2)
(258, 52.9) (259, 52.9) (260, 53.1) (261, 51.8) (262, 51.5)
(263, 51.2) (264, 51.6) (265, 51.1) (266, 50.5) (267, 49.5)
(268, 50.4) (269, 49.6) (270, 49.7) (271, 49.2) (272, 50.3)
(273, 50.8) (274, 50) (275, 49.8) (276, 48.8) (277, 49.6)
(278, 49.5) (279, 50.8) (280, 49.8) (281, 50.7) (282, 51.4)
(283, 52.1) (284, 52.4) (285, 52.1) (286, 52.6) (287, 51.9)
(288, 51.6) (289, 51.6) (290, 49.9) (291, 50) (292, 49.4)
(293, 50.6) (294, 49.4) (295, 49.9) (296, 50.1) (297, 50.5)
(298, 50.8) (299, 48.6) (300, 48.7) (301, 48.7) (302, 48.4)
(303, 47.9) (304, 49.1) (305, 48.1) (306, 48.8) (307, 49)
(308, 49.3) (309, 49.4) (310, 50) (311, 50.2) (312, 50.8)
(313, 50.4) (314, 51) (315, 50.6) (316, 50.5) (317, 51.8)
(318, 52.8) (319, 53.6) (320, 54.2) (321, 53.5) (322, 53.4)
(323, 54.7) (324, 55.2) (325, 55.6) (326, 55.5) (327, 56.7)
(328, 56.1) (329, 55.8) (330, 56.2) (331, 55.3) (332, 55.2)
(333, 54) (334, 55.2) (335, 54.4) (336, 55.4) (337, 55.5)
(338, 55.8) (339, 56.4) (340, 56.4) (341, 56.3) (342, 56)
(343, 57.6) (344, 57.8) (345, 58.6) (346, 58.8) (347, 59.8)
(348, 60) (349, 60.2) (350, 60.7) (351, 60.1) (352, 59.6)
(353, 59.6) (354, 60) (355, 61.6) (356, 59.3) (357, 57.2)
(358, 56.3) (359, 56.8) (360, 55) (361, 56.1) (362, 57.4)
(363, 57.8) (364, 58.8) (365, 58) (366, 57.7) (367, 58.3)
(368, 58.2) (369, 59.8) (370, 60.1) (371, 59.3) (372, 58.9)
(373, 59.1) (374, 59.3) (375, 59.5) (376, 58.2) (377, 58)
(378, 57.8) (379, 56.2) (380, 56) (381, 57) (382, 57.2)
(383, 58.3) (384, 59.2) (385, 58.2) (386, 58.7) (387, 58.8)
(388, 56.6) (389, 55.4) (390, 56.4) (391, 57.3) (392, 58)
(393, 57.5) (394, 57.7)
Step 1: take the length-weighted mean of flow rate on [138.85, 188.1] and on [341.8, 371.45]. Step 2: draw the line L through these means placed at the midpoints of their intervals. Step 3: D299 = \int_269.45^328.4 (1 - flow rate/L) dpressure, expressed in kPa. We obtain 4.0 kPa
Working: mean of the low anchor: 45.6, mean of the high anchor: 58.6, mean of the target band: 51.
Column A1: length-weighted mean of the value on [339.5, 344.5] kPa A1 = 56.8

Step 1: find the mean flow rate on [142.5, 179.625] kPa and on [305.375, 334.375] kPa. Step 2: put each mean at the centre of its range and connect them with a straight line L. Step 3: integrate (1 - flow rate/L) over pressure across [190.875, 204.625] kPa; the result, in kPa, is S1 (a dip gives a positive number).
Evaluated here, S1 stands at 0.22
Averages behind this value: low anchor 45.7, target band 46.6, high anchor 52.9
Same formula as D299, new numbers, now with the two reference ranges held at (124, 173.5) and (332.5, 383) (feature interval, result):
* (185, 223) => 1.5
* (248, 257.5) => -0.3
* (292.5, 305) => 1.1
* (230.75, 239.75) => 0.1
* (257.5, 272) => 0.3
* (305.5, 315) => 0.9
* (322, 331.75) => 0.1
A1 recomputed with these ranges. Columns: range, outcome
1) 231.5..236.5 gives 49.6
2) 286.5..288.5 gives 51.8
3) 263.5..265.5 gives 51.4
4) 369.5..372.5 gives 59.4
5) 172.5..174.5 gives 48.6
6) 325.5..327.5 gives 56.1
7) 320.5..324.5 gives 54.2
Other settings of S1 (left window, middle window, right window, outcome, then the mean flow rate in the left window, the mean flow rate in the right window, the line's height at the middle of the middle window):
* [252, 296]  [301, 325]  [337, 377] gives 1.5 kPa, 51.1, 58.3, 54.5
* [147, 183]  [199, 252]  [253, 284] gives 0.7 kPa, 46.4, 51.1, 49.2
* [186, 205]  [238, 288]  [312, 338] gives -0.9 kPa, 46.5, 54.1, 50.4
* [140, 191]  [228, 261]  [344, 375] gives -0.2 kPa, 45.7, 58.7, 51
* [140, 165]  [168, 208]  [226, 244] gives -1.0 kPa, 43.5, 49.6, 46.1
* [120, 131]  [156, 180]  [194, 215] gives -0.3 kPa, 48.4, 46.9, 47.6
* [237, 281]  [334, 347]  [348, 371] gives 0.1 kPa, 51.2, 58.6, 57.2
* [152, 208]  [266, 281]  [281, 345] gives 0.3 kPa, 47.1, 52.5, 50.9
